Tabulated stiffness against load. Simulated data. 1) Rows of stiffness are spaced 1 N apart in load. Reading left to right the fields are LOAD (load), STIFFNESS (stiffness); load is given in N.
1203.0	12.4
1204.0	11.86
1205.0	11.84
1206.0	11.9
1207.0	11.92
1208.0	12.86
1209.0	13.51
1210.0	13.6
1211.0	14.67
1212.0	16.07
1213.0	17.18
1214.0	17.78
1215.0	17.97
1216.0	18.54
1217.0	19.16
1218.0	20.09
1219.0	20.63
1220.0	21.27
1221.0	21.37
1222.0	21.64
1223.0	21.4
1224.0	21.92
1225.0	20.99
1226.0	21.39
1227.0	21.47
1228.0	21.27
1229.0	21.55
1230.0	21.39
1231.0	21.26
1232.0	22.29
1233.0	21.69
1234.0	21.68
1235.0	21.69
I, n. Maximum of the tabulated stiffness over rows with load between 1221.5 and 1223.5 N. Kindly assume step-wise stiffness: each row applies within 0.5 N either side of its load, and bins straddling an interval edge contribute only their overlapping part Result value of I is 21.64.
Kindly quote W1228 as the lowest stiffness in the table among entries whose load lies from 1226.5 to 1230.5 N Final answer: 21.27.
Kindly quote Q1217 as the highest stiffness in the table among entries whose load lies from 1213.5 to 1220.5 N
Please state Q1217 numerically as 21.27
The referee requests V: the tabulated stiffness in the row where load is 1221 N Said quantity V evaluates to 21.37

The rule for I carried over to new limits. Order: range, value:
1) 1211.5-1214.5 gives 17.78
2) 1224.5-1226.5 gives 21.39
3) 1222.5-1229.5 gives 21.92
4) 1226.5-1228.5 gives 21.47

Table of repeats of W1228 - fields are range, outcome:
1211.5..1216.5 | 16.07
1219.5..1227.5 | 20.99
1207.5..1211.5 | 12.86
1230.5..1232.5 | 21.26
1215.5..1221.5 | 18.54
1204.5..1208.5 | 11.84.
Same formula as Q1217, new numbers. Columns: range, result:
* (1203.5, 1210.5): 13.6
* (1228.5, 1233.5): 22.29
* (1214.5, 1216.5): 18.54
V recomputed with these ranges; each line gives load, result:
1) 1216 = 18.54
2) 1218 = 20.09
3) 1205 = 11.84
